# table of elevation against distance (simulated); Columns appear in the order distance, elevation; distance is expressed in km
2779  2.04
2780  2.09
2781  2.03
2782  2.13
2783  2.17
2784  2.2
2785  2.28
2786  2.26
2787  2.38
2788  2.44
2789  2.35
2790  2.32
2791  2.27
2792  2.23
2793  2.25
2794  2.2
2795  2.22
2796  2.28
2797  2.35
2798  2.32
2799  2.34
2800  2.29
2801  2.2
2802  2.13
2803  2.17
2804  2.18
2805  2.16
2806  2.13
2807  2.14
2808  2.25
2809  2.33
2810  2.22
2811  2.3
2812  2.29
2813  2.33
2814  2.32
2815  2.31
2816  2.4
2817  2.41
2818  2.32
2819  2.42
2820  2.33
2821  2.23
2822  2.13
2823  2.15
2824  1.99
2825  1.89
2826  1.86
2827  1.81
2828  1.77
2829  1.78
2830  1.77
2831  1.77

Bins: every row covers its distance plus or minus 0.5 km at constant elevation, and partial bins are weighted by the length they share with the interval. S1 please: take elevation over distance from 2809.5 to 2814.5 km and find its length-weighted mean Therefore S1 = 2.29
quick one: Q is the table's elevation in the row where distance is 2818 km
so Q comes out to 2.32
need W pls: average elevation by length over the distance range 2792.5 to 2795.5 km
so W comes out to 2.22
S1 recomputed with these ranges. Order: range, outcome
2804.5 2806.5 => 2.15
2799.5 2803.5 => 2.2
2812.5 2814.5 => 2.33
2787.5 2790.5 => 2.37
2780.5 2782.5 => 2.08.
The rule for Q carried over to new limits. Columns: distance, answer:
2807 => 2.14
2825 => 1.89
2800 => 2.29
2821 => 2.23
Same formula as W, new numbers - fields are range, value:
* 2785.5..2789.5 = 2.36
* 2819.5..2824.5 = 2.17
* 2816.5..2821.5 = 2.34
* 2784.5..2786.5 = 2.27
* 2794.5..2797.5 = 2.28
